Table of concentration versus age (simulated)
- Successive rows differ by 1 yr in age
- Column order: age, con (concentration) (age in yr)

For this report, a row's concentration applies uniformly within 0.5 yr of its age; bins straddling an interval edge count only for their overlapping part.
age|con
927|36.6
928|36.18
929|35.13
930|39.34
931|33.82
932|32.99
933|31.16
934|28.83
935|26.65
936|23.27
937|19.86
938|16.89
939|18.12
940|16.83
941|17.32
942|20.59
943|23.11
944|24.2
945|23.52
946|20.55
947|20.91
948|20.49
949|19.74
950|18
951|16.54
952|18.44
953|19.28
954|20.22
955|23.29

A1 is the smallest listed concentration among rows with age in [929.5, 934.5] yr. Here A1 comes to 28.83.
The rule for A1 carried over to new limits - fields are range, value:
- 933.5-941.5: 16.83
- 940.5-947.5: 17.32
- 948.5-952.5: 16.54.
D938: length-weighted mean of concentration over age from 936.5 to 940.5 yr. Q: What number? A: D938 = 17.9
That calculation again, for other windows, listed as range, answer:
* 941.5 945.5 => 22.9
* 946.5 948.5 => 20.7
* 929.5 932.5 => 35.4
